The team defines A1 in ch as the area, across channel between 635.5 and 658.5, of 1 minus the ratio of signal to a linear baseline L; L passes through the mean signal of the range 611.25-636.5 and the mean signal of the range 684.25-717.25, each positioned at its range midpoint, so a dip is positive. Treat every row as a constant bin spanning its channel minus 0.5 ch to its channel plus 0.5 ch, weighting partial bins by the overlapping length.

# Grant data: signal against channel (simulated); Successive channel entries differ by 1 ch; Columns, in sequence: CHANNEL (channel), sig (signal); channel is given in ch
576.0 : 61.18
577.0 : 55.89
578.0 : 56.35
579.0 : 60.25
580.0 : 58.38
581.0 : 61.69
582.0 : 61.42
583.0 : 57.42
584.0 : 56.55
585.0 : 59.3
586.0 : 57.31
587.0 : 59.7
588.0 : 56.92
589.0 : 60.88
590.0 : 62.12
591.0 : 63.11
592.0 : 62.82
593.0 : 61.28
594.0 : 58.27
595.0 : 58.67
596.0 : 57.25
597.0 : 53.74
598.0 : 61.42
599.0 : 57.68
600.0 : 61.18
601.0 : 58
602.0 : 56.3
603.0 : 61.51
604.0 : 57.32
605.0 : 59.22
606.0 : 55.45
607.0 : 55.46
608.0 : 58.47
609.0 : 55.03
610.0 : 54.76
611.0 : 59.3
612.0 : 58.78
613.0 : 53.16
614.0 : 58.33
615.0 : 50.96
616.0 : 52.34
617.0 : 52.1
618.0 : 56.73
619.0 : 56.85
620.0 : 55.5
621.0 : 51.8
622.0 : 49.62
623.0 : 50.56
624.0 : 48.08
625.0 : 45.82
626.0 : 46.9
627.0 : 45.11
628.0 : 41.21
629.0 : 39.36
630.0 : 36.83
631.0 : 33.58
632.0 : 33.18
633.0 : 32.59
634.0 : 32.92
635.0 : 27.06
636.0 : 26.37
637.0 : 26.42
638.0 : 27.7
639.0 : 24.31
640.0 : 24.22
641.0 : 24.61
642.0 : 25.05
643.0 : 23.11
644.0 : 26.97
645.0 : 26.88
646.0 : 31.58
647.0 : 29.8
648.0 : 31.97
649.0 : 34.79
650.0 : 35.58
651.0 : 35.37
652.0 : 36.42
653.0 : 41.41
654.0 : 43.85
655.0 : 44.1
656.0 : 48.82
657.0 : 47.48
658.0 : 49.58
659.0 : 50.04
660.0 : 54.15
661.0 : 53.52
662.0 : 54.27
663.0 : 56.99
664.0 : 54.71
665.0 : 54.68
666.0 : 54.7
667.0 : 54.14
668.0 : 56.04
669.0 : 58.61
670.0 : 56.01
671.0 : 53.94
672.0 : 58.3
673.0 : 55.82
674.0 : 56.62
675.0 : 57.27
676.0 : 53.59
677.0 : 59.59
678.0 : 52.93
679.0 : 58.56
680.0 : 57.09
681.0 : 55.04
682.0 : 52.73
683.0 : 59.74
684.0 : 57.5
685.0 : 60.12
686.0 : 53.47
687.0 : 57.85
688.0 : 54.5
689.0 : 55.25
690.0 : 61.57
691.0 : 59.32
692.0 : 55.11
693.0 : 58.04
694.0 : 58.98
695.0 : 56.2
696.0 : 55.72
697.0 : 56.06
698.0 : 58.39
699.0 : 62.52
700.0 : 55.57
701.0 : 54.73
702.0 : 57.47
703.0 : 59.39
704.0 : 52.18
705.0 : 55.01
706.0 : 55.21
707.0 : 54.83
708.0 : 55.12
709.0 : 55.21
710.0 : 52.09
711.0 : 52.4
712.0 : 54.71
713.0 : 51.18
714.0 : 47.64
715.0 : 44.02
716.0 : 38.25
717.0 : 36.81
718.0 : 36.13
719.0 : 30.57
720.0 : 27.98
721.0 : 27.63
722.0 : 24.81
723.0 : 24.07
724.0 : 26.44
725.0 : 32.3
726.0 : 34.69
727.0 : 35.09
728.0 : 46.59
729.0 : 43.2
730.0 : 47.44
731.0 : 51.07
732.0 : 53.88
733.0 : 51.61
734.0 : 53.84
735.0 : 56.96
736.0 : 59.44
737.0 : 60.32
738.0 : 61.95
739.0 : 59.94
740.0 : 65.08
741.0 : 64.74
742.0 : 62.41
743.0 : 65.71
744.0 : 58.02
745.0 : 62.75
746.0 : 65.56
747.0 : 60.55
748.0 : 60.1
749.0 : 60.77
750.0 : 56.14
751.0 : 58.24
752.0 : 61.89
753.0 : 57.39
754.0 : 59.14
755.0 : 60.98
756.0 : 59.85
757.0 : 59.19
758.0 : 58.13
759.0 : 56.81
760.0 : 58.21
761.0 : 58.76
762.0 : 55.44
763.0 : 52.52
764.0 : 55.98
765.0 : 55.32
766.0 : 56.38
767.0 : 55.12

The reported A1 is 7.2 ch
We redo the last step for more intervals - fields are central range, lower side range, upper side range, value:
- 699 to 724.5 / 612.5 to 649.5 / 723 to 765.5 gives 2.3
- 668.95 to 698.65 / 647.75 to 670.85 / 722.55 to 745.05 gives -4.5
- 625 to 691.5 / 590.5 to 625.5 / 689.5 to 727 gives 8.3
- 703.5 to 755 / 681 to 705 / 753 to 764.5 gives 6.2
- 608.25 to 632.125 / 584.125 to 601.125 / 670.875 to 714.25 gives 3.6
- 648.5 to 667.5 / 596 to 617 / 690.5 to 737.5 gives 1.8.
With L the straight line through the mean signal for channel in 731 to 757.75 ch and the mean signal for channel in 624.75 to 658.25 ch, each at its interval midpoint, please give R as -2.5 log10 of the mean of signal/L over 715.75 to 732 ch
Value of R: 0.47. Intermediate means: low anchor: 34.5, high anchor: 59.7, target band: 35.7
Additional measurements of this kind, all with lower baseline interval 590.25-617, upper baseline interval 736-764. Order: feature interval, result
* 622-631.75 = 0.321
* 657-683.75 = 0.066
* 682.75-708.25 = 0.041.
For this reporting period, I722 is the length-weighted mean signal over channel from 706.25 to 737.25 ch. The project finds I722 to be 44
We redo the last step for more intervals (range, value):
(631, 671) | 39.8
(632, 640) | 28.3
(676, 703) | 57.1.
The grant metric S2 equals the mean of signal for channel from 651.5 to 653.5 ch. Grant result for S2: 38.9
